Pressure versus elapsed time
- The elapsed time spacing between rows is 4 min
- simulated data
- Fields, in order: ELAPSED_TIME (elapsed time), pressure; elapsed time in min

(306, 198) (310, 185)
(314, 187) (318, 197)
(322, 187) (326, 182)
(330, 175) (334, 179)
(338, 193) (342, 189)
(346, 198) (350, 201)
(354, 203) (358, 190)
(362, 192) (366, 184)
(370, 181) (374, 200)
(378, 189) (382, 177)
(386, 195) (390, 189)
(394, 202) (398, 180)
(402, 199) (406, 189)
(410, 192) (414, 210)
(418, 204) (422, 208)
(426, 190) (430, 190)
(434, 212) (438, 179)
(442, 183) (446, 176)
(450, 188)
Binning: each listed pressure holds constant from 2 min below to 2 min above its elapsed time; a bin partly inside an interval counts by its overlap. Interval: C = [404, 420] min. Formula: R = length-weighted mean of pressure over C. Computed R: 199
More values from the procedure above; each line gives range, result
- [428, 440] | 194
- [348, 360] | 198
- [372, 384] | 189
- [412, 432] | 200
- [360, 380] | 189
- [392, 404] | 194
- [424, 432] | 190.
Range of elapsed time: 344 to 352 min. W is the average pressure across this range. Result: 200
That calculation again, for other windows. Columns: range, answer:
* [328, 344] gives 184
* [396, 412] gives 190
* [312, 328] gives 188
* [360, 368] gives 188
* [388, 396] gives 196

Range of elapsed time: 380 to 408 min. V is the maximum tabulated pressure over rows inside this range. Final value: 202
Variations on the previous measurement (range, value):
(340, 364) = 203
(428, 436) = 212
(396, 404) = 199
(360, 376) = 200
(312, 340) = 197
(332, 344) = 193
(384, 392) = 195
